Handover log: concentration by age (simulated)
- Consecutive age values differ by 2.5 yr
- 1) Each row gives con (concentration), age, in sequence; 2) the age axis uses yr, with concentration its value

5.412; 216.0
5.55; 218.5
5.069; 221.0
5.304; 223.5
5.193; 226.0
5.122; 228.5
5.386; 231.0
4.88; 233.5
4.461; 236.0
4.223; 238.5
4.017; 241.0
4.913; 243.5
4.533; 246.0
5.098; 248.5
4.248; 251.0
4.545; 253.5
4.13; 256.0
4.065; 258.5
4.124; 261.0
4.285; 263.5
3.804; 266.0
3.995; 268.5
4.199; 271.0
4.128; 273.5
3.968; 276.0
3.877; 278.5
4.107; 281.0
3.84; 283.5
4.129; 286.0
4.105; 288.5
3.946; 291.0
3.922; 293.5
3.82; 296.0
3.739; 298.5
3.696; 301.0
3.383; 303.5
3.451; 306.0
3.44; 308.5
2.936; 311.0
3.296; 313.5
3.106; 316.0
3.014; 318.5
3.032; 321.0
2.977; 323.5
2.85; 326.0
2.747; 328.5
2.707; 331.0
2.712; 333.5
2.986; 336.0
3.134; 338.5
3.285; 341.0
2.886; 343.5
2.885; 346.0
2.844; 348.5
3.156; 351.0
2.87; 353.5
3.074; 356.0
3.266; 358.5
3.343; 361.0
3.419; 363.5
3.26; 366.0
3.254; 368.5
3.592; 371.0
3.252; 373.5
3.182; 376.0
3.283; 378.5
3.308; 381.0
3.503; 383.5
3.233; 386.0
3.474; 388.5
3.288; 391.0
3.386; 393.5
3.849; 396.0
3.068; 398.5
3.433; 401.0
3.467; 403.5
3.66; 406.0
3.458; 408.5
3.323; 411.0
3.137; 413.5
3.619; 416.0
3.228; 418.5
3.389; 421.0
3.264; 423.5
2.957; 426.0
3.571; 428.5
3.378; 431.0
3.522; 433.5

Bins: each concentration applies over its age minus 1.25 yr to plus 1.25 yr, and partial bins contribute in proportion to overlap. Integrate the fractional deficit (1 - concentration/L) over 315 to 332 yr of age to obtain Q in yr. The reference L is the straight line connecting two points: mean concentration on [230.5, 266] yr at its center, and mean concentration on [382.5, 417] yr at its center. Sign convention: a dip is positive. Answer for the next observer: 4.4 yr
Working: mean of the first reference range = 4.45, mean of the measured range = 2.92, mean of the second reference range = 3.42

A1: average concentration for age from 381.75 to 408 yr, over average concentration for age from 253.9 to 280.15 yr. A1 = 0.8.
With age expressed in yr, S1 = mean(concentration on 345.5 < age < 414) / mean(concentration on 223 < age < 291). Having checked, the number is 0.75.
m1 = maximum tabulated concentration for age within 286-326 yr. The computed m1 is 4.129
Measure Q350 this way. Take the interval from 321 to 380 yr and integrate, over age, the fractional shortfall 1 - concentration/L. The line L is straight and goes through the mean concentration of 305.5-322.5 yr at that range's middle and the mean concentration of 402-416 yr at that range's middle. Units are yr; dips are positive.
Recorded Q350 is 3.3 yr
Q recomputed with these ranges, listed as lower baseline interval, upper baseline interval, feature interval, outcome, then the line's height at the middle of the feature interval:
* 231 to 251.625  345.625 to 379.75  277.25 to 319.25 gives 3.3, 3.95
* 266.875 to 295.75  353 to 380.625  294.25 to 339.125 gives 6.4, 3.7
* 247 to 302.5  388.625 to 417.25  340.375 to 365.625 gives 4.0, 3.68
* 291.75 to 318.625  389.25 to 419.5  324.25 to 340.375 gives 2.7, 3.45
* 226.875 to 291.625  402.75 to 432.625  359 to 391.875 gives 2.6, 3.62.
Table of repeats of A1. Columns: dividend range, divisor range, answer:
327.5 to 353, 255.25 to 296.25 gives 0.73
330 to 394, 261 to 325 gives 0.86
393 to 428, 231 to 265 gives 0.76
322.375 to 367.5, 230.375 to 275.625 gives 0.69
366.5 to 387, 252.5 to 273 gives 0.80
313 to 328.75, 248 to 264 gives 0.69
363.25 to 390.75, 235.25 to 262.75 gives 0.76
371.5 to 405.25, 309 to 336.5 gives 1.14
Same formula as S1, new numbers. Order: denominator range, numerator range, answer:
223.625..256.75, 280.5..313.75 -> 0.79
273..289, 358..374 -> 0.83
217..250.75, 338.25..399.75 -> 0.66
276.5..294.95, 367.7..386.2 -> 0.84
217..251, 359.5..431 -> 0.69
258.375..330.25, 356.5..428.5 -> 0.92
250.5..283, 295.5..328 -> 0.80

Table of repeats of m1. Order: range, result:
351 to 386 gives 3.592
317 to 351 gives 3.285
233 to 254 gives 5.098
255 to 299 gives 4.285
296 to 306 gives 3.82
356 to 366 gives 3.419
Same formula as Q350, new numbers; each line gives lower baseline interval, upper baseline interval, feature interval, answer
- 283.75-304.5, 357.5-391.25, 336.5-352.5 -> 2.3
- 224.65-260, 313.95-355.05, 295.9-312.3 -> 0.2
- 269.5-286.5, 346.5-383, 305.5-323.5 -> 2.6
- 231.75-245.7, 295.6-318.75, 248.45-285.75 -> -0.7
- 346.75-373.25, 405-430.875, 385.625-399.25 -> -0.5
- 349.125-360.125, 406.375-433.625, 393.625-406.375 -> -0.8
